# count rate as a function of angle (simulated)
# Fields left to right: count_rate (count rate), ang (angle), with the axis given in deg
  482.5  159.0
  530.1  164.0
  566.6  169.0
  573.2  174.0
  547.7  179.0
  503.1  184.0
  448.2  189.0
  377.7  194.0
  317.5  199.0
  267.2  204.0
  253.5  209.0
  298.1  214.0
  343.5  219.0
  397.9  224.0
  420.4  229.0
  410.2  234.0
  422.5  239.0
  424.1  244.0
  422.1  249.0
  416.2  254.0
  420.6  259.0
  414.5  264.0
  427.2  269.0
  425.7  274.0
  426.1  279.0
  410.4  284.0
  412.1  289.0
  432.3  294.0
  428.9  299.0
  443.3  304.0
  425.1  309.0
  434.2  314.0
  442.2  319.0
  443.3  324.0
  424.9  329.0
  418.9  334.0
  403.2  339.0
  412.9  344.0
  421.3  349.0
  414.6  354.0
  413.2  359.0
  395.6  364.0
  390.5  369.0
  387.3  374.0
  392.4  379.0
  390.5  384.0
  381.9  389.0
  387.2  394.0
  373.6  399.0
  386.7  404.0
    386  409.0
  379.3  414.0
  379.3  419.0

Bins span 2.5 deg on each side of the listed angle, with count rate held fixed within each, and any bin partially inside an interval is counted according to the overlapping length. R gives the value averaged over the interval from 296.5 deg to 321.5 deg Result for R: 435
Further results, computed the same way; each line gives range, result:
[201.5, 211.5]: 260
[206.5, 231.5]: 343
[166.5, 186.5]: 548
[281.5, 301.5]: 421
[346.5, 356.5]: 418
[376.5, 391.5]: 388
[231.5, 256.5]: 419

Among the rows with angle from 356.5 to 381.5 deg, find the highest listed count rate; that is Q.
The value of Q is 413.2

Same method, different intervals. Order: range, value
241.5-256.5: 424.1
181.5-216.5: 503.1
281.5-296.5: 432.3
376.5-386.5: 392.4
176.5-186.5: 547.7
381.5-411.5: 390.5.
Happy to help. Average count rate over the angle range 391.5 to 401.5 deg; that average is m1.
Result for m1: 380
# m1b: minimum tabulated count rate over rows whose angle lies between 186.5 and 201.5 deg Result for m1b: 317.5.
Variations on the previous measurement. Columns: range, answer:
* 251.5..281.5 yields 414.5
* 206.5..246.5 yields 253.5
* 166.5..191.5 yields 448.2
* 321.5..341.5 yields 403.2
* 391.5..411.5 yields 373.6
